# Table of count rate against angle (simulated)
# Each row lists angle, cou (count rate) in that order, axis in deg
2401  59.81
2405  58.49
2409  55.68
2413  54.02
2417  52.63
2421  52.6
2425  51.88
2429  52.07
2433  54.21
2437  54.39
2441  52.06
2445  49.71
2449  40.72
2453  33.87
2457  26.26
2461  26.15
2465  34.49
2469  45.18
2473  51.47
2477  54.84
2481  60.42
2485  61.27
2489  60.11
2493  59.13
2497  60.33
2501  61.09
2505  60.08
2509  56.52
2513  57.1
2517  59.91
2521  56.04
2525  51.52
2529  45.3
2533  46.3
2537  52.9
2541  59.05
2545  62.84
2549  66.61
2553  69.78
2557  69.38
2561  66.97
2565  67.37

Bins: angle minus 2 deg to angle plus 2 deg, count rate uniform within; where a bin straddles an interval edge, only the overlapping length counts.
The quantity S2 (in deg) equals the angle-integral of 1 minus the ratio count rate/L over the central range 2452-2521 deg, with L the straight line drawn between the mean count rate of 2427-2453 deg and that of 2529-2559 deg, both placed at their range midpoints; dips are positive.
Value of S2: 3.6 deg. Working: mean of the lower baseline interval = 49.2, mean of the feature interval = 51.5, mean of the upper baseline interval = 59.9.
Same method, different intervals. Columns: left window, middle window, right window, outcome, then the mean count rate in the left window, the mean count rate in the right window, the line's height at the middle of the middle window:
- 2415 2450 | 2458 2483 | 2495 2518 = 4.91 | 51.4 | 59.1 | 55.4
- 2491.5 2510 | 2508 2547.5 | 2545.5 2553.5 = 5.43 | 59.6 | 66.9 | 63.6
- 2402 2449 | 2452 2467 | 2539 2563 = 7.05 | 53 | 65.8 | 56.5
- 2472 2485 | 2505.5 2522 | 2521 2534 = -2.08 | 56.8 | 49.1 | 51.2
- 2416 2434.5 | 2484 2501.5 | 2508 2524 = -1.36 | 52.6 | 57.1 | 55.9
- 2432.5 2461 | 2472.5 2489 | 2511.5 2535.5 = -3.78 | 42.7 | 52.6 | 47.1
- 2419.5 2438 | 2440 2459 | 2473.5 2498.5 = 5.20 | 53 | 58.9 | 55.1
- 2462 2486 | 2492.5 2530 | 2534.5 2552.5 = -0.94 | 49.8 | 60.7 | 55.7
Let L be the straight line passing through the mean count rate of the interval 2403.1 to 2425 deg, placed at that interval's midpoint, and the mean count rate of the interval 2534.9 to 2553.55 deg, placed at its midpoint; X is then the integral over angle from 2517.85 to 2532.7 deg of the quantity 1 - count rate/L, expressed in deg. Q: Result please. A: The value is 2.3 deg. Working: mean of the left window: 54.4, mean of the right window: 61.6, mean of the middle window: 51.1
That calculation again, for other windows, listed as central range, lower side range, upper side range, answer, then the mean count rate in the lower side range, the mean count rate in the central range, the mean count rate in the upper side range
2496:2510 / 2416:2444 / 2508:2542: -1.64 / 52.7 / 59.7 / 53.6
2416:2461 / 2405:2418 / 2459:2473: 0.46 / 54.9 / 46.3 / 37.6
